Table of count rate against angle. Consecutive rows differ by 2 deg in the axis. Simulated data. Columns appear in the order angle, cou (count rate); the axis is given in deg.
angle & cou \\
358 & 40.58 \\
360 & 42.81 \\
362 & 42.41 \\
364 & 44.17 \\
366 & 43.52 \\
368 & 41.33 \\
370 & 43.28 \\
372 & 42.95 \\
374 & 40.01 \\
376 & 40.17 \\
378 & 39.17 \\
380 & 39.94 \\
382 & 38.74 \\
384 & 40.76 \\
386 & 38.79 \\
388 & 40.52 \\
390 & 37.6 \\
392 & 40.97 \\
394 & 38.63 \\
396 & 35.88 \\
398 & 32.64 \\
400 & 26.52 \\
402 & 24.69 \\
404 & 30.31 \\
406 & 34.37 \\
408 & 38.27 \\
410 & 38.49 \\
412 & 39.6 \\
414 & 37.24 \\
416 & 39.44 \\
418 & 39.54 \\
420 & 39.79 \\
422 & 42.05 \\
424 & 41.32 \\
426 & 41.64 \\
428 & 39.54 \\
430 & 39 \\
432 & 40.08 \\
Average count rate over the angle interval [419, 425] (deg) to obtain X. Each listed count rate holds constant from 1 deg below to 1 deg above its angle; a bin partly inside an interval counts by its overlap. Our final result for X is 41.1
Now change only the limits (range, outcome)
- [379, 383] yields 39.3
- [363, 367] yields 43.8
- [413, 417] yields 38.3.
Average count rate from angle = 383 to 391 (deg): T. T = 39.4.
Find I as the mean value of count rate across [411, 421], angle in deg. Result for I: 39.1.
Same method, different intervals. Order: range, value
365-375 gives 42.2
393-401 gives 33.4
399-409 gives 30.8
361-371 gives 42.9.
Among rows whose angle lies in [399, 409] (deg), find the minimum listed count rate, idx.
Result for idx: 24.69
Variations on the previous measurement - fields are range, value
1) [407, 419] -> 37.24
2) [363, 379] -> 39.17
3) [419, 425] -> 39.79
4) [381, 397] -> 35.88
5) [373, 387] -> 38.74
